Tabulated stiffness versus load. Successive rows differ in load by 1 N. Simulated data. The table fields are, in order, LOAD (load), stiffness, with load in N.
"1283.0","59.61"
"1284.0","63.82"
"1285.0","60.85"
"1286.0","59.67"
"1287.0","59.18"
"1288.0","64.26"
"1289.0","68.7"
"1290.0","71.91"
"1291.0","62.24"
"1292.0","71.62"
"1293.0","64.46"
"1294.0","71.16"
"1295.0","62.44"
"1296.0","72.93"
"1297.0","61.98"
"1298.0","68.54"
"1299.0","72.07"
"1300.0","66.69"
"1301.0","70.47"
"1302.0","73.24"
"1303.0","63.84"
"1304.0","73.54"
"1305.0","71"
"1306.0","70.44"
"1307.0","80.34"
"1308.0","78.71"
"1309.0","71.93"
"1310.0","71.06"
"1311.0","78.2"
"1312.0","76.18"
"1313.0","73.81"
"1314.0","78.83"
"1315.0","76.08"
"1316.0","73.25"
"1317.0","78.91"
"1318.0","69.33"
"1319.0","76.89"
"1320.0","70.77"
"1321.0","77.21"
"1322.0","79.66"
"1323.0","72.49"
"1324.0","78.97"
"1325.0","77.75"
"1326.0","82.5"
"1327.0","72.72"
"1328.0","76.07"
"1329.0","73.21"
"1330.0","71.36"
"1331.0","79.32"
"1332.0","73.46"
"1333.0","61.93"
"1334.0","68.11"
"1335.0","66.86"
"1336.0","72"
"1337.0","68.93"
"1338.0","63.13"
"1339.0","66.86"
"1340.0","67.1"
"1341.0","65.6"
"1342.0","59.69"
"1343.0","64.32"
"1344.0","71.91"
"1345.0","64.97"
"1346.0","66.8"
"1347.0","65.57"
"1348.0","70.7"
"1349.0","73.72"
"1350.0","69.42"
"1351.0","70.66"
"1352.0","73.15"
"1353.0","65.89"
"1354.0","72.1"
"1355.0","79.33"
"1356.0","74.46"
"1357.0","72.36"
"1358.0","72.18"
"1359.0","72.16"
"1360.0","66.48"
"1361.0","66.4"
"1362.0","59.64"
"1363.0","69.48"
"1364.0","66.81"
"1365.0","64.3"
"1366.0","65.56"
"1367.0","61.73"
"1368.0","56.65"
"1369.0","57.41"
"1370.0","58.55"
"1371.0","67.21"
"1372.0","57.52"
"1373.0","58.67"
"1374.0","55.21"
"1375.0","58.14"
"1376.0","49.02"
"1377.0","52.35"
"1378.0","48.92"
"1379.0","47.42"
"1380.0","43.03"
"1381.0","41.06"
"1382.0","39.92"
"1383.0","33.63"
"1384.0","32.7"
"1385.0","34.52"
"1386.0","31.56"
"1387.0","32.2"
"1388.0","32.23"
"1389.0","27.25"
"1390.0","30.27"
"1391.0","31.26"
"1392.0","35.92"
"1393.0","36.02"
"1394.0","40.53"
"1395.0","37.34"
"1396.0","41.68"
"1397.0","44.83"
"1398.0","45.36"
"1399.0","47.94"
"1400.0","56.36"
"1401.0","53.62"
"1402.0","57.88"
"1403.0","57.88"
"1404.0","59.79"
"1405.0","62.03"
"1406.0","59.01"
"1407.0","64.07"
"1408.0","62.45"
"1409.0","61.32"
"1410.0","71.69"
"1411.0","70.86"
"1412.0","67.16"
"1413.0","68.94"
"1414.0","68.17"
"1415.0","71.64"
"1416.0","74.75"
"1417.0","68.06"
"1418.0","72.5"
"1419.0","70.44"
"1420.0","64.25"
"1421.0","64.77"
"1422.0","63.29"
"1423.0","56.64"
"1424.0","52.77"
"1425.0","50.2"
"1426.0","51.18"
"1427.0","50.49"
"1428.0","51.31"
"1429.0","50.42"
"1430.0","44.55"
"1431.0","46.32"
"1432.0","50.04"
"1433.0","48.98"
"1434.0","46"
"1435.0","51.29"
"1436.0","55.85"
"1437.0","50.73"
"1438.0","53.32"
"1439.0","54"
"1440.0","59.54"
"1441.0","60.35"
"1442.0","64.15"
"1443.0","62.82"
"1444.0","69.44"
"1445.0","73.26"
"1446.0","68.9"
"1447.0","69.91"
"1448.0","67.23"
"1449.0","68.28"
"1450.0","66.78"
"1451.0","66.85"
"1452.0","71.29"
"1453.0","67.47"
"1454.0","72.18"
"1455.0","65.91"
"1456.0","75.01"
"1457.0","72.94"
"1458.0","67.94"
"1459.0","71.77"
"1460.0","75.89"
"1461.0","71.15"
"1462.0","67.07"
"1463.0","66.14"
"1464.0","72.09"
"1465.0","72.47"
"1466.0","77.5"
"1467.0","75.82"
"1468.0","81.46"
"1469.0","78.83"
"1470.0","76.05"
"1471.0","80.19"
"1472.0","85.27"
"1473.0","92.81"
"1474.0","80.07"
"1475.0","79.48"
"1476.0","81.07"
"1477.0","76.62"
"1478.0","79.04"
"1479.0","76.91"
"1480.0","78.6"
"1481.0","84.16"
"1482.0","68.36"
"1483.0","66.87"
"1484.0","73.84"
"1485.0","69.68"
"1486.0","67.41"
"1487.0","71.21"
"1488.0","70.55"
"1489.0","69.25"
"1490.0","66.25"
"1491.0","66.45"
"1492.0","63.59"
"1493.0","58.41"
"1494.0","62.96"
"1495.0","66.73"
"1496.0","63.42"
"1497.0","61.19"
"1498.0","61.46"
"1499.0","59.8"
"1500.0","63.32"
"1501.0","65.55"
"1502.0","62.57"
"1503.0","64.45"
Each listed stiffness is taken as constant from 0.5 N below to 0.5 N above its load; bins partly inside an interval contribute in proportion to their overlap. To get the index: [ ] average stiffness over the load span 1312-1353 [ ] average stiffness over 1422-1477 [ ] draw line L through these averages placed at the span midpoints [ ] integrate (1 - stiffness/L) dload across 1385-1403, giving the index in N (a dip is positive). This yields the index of 7.35 N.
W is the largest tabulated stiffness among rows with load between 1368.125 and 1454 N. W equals 74.75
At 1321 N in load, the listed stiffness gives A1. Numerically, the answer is 77.21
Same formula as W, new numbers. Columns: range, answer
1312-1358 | 82.5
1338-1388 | 79.33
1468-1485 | 92.81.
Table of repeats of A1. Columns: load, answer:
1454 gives 72.18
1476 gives 81.07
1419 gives 70.44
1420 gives 64.25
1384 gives 32.7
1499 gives 59.8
